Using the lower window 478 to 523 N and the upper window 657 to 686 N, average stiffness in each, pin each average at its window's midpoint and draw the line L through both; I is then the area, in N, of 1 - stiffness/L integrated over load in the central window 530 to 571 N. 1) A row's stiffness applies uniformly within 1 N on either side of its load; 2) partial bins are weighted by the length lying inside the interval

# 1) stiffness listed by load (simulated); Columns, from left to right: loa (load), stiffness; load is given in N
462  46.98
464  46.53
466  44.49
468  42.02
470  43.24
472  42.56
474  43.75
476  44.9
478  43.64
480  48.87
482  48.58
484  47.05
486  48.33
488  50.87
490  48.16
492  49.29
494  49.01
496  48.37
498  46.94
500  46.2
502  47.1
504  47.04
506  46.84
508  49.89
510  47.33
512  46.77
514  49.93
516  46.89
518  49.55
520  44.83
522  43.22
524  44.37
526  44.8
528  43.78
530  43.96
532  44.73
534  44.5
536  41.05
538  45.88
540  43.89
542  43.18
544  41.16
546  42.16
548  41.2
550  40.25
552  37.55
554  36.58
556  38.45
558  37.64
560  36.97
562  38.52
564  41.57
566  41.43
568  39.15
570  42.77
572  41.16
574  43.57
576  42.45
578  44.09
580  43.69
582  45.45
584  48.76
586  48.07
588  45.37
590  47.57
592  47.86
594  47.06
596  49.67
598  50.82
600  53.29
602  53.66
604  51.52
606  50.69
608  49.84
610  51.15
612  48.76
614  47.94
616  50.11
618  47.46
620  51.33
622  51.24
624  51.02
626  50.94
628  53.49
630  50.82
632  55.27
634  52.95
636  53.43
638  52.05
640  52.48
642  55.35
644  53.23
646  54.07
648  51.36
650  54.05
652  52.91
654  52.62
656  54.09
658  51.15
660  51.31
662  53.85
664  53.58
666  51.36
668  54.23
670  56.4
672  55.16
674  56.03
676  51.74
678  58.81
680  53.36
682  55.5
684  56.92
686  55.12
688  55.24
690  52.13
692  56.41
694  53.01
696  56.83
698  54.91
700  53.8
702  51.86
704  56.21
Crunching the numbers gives 7.1 N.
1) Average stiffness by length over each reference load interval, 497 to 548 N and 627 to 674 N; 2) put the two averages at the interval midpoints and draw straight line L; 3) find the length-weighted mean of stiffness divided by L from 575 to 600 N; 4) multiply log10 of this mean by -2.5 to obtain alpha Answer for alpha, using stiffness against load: 0.05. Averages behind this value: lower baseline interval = 45.4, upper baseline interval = 53.3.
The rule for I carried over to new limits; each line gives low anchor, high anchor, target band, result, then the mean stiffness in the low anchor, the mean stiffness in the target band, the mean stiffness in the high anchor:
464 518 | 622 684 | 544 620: 8.4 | 46.9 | 45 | 53.4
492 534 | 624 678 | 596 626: 0.4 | 46.6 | 50.6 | 53.3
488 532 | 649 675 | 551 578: 5.1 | 46.9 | 40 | 53.6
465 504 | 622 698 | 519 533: 1.2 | 46.5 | 44.2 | 53.7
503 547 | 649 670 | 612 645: -0.3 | 45.3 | 51.7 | 53.1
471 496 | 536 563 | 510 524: -1.0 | 47.1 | 46.7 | 40.3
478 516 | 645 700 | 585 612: 1.0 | 48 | 49.7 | 54.1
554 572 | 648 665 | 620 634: -1.0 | 39.5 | 52.1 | 52.9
